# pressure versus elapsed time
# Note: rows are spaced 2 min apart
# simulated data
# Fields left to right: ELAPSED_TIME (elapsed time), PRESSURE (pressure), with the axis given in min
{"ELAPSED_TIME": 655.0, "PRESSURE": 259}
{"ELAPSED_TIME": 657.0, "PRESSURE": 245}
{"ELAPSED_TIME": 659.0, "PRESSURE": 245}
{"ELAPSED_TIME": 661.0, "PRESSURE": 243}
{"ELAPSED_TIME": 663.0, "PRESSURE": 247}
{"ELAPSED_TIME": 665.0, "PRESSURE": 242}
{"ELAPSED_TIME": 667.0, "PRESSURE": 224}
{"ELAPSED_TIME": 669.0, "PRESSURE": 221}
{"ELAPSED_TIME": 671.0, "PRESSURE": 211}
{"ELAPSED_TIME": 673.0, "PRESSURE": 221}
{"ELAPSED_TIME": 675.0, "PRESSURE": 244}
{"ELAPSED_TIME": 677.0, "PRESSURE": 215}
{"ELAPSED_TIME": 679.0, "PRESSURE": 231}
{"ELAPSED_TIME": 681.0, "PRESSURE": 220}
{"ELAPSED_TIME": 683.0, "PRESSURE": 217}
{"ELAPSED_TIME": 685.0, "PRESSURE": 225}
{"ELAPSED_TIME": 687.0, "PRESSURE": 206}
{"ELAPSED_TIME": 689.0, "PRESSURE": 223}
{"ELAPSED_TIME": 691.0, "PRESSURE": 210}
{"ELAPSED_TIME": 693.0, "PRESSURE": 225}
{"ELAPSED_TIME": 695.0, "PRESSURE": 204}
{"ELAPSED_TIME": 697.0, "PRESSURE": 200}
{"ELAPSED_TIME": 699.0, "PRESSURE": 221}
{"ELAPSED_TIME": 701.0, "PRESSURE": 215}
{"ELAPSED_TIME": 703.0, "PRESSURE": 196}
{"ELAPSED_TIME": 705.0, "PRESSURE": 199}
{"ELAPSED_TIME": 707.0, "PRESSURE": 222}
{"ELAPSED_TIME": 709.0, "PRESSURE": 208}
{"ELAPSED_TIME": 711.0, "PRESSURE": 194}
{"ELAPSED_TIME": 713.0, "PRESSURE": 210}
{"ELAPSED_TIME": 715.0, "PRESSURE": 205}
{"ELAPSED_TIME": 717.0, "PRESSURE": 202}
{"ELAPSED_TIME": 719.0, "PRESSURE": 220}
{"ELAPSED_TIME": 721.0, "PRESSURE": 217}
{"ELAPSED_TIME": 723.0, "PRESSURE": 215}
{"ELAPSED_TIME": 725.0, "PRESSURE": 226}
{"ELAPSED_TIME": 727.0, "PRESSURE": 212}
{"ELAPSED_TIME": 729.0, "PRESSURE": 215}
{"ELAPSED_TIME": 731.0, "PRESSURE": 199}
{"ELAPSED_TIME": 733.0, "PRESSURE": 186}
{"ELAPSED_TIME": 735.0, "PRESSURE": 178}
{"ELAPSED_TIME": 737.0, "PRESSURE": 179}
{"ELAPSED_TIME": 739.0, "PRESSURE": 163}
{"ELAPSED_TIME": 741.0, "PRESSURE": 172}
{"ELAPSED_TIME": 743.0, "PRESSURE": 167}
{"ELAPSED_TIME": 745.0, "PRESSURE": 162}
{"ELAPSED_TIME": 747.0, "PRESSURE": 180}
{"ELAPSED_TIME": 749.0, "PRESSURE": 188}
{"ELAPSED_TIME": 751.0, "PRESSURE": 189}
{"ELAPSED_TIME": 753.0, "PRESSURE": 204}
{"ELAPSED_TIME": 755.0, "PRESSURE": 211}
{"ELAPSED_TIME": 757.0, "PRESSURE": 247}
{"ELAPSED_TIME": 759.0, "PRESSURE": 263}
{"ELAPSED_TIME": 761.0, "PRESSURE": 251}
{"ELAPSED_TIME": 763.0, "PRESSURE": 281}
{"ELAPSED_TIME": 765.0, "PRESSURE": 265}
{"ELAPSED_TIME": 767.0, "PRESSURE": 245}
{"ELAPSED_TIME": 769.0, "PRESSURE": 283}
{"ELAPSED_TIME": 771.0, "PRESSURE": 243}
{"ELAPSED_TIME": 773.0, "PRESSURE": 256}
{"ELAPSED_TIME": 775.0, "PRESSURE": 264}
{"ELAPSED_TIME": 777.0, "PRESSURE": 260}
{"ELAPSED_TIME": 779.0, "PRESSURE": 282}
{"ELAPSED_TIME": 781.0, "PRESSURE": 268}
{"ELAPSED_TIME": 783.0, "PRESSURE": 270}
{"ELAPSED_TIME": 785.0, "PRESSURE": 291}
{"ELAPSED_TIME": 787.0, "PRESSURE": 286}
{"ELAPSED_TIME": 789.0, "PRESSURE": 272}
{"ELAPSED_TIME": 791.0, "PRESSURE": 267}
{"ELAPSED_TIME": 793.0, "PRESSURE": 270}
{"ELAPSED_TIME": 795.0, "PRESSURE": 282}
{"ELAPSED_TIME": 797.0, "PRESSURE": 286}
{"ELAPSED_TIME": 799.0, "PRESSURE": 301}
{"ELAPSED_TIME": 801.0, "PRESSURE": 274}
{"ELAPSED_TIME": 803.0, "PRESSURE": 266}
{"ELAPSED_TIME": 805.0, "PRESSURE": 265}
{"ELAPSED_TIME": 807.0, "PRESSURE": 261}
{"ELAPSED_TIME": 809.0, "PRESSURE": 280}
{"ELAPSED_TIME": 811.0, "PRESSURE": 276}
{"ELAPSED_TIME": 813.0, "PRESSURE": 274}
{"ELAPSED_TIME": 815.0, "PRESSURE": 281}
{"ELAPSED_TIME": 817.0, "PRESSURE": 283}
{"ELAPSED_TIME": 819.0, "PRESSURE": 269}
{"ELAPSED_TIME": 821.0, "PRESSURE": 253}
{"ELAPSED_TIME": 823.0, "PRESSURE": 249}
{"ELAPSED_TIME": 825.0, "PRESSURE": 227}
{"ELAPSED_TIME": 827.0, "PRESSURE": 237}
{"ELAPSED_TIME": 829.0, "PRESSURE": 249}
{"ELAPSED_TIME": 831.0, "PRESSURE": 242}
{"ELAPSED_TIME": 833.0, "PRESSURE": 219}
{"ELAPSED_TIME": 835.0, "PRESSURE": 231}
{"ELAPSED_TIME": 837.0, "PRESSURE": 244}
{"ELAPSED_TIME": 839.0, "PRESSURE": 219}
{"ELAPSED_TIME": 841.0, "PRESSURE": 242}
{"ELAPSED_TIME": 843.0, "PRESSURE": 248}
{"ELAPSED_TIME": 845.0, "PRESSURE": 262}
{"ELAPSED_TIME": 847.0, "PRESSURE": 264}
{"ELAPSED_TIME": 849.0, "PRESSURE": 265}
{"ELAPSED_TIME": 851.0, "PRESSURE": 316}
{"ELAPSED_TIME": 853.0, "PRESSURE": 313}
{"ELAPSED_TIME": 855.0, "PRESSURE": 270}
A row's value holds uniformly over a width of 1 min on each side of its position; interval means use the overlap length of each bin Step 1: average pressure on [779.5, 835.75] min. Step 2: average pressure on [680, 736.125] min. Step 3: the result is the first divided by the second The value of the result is 1.3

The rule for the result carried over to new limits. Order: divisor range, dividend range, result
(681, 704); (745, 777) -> 1.11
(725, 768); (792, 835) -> 1.27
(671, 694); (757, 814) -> 1.22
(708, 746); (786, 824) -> 1.39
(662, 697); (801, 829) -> 1.18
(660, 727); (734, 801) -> 1.11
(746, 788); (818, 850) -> 0.98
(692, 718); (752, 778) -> 1.21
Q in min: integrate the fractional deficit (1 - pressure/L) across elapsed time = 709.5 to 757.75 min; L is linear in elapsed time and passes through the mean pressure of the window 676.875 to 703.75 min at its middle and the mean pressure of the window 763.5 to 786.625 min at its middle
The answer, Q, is 8.73 min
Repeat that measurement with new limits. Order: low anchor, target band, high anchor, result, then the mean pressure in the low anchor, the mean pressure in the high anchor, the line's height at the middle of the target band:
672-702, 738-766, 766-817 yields 4.7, 218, 272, 252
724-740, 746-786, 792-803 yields -1.1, 195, 281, 240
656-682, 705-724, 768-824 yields 2.8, 231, 272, 246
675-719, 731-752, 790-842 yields 4.8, 213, 260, 230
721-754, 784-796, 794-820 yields -1.1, 191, 277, 256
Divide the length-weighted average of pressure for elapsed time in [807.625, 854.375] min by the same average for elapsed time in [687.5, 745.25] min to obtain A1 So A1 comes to 1.28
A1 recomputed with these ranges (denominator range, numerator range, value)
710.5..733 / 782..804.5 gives 1.33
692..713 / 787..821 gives 1.32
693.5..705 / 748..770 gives 1.15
